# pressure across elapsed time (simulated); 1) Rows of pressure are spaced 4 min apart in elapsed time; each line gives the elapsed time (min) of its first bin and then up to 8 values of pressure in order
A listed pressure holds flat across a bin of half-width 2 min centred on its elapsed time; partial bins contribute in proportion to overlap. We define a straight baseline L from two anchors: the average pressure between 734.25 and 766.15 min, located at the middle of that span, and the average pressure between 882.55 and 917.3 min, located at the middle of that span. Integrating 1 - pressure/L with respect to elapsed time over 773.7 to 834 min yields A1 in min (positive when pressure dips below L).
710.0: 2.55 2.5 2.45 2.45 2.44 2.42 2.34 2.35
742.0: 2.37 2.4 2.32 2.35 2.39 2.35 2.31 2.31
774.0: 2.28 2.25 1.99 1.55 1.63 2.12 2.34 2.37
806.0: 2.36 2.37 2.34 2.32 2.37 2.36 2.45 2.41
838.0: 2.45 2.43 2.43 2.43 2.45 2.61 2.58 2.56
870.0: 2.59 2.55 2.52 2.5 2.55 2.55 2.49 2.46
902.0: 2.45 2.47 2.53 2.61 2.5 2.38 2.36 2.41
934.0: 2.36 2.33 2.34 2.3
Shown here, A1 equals 5.1 min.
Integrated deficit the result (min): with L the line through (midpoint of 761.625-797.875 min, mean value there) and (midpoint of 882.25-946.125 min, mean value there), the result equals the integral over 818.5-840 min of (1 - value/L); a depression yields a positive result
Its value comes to -1.7 min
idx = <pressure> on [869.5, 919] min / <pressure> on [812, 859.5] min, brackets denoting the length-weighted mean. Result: 1.0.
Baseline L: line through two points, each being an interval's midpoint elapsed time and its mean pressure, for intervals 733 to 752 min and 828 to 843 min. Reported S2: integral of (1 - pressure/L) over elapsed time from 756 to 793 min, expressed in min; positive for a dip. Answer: 4.1 min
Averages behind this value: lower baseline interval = 2.36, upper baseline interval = 2.44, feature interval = 2.12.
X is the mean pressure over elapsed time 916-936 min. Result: 2.4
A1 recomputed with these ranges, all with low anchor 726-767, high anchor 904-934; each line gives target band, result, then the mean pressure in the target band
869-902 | -1.1 min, 2.52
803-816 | 0.2 min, 2.36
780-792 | 3.3 min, 1.72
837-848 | -0.1 min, 2.44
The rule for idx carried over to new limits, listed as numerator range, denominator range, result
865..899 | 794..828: 1.08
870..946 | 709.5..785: 1.05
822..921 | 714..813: 1.10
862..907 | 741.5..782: 1.09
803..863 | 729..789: 1.07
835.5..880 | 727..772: 1.06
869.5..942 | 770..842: 1.10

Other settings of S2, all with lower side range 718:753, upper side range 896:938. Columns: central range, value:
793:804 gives 0.5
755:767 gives 0.2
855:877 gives -1.3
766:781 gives 0.9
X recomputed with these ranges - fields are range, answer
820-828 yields 2.37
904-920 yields 2.53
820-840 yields 2.41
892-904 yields 2.47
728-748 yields 2.38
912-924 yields 2.5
